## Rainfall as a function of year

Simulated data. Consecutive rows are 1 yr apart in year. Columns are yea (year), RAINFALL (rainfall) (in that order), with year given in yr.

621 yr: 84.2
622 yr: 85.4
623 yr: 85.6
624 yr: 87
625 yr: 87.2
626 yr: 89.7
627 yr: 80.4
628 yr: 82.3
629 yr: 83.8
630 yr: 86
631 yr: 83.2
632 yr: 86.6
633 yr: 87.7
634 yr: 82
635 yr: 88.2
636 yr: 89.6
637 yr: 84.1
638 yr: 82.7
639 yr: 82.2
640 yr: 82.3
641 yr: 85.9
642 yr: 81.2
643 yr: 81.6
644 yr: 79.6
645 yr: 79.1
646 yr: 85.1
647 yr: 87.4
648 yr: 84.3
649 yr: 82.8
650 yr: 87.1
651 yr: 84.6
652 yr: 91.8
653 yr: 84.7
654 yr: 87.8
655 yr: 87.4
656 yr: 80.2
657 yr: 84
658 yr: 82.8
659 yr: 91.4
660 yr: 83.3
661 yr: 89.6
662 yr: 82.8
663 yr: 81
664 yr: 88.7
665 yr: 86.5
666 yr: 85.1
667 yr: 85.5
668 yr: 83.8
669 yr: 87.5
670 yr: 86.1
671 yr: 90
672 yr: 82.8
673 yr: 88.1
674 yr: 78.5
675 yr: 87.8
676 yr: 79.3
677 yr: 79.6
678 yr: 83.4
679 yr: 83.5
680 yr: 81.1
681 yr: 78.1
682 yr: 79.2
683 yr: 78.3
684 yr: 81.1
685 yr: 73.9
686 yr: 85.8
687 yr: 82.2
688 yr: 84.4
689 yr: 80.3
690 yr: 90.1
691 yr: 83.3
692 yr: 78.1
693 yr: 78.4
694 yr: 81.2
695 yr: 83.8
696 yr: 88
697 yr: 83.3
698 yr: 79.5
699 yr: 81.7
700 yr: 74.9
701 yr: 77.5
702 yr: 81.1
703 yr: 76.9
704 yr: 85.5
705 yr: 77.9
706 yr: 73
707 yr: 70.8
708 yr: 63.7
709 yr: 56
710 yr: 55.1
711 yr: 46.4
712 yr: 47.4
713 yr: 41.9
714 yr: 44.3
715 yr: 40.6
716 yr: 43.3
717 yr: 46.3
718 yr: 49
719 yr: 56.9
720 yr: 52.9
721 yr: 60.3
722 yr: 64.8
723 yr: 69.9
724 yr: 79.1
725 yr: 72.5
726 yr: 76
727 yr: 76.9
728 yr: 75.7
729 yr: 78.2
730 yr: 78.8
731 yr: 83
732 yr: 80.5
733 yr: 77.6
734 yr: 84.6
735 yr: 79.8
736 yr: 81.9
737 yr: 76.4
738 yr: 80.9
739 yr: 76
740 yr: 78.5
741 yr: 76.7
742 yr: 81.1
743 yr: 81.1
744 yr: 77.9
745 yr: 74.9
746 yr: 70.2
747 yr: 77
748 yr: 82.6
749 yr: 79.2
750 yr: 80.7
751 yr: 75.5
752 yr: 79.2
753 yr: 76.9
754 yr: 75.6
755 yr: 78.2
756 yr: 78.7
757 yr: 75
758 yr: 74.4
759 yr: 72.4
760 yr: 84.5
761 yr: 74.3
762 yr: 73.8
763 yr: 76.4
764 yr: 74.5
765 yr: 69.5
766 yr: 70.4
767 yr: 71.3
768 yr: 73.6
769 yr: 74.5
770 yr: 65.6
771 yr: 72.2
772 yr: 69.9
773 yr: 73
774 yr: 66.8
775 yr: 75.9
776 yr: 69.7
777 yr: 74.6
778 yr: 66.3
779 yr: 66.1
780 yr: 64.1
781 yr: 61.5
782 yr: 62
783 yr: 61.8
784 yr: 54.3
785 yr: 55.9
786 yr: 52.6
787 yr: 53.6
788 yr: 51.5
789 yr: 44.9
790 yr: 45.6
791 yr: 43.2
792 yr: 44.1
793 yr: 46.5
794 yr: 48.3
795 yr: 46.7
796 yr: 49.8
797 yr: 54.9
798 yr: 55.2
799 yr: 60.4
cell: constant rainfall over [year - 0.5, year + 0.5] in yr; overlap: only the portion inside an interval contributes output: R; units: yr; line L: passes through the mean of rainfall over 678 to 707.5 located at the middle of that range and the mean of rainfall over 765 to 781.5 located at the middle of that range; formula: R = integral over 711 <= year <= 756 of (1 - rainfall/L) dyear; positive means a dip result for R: 2.4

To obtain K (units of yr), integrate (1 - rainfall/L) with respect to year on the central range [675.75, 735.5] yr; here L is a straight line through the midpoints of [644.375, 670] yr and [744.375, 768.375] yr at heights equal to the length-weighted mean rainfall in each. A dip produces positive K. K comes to 6.1 yr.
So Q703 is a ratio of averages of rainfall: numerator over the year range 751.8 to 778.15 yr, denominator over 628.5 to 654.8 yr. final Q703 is 0.9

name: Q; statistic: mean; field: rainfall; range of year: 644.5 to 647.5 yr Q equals 83.9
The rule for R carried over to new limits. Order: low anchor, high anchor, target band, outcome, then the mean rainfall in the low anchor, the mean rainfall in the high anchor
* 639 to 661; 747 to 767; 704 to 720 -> 5.0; 84.6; 76.3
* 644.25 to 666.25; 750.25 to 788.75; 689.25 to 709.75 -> 0.3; 85.3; 69.5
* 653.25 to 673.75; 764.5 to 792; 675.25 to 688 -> 0.2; 85.6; 63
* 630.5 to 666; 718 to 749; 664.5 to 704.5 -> -0.8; 84.8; 75.1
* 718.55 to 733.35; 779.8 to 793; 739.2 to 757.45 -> -3.6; 72.2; 53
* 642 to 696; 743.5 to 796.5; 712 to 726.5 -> 3.6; 83.7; 67.1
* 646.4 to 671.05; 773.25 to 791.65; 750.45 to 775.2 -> -4.0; 85.8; 59.5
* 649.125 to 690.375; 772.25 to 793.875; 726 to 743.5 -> -2.4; 84.1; 58.7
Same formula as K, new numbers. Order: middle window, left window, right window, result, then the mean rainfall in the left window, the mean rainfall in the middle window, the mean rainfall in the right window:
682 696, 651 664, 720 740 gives -0.06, 85.7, 81.8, 75.9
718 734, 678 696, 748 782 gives 1.12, 81.6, 71.9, 73.1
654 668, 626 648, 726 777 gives -0.50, 84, 85.3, 76.2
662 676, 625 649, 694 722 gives -1.82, 84.2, 85.2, 64.7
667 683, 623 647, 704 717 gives -3.21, 84.3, 83.2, 55.9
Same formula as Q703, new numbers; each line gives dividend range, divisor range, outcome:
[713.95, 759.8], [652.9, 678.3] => 0.86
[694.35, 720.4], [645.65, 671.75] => 0.75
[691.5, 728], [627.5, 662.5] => 0.79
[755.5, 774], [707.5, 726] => 1.32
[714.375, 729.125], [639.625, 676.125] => 0.73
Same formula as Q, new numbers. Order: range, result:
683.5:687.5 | 80.8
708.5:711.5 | 52.5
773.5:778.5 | 70.7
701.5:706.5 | 78.9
